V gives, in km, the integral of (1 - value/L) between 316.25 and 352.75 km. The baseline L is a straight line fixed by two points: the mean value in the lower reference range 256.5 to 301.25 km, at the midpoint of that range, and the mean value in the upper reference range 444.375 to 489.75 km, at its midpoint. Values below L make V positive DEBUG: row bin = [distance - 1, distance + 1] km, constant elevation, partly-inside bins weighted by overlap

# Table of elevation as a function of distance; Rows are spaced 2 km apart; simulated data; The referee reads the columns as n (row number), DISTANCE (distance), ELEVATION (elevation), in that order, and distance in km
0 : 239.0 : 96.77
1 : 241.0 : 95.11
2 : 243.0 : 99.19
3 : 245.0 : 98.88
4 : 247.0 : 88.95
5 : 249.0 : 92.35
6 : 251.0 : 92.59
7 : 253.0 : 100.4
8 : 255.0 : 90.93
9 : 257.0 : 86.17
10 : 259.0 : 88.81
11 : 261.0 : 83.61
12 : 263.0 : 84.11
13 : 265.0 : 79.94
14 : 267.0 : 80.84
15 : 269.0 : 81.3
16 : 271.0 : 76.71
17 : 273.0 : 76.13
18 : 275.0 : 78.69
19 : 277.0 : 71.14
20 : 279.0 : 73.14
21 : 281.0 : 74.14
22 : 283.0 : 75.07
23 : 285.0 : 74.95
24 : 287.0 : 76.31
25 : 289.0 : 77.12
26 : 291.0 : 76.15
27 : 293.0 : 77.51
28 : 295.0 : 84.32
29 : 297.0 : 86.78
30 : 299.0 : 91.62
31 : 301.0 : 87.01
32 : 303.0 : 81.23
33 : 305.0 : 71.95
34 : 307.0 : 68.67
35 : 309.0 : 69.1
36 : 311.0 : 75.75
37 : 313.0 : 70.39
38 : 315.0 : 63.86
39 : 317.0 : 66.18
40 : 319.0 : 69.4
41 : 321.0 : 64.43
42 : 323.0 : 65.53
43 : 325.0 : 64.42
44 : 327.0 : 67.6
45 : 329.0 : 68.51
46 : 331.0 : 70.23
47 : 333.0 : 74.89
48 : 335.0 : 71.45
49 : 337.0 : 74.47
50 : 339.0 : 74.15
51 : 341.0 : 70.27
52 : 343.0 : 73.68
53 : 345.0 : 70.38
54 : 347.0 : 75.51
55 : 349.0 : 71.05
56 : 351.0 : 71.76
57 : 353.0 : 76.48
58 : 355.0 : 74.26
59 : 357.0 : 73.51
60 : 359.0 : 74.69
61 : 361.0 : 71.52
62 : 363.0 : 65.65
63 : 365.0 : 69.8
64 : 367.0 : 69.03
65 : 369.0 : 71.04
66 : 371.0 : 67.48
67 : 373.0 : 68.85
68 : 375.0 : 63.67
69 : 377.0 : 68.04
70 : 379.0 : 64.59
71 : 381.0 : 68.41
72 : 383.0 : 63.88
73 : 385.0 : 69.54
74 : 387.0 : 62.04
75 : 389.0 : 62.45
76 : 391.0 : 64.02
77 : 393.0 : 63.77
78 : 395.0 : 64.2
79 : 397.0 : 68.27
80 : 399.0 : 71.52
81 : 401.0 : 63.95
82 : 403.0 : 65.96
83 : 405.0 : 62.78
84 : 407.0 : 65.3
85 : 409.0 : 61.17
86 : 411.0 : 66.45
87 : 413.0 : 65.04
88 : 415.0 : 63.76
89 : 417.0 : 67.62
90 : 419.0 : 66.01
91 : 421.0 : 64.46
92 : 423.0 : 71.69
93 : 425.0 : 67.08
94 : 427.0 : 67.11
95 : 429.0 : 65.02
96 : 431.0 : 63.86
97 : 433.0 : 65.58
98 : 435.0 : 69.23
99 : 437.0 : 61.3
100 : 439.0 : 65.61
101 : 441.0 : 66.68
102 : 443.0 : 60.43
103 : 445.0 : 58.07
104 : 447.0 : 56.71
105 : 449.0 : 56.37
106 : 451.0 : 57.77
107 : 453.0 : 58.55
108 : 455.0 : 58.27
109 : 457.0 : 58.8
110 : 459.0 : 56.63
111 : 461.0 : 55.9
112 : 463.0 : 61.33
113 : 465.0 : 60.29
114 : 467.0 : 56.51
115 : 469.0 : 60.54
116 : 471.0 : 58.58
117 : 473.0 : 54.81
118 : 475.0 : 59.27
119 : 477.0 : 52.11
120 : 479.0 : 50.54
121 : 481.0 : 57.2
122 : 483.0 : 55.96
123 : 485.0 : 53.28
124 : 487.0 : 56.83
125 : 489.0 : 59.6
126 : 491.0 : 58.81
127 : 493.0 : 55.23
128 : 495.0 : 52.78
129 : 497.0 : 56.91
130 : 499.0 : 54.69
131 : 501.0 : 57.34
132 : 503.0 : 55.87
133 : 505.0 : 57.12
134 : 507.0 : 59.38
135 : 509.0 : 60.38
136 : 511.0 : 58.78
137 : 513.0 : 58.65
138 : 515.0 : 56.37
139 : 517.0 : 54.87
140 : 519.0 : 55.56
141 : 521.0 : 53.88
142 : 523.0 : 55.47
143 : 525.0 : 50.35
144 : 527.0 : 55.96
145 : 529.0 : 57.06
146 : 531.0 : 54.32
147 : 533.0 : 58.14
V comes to 1.4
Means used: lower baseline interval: 79.9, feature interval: 70.4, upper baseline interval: 57.1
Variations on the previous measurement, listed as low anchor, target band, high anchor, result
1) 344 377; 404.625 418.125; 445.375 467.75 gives -0.1 km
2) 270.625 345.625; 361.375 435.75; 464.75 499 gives -1.8 km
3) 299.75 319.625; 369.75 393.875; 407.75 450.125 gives 0.7 km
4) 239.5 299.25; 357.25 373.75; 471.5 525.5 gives 0.5 km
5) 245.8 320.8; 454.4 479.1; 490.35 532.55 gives 1.4 km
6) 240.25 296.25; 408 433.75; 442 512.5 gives -0.6 km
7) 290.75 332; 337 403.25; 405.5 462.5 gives -0.7 km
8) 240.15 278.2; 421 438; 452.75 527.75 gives -0.5 km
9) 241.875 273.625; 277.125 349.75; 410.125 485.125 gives 5.8 km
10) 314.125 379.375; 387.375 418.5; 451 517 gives -0.2 km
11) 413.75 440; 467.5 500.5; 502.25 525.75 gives 2.0 km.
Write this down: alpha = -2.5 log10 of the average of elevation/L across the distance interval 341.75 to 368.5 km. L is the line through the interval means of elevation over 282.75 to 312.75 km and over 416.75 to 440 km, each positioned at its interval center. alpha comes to 0.01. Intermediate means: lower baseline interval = 78.1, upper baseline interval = 66.2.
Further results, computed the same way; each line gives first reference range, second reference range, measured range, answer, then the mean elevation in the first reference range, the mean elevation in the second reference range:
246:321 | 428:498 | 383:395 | 0.05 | 79.3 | 58.7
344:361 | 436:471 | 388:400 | 0.03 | 73.3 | 59.4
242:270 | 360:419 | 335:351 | 0.02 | 89.1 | 66.2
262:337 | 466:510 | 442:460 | 0.04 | 74.8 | 56.5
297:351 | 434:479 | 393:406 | -0.02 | 72.3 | 59.1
